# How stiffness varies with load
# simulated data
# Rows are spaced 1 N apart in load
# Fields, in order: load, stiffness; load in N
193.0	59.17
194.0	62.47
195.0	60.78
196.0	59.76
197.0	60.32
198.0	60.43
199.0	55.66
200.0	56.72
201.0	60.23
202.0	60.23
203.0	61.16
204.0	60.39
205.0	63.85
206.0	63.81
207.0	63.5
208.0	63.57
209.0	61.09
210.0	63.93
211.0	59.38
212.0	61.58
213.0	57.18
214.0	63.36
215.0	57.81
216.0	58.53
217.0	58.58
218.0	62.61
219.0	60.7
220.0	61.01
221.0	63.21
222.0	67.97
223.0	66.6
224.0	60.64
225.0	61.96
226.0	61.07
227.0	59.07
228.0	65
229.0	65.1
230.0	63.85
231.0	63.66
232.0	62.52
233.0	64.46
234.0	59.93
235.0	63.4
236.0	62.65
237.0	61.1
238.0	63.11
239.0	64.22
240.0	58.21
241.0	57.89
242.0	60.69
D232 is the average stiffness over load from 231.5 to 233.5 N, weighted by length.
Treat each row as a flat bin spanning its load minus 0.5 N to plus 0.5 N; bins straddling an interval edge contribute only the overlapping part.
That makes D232 63.5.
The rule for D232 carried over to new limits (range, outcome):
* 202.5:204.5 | 60.8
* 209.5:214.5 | 61.1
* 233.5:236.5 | 62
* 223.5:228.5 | 61.5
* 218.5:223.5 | 63.9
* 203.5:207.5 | 62.9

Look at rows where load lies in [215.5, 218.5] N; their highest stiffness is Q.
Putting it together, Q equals 62.61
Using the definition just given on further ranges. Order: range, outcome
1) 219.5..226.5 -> 67.97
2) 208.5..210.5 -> 63.93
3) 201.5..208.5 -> 63.85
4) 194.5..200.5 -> 60.78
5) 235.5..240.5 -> 64.22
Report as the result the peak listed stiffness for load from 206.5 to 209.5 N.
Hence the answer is 63.57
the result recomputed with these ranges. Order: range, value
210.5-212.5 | 61.58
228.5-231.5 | 65.1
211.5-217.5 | 63.36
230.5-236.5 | 64.46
